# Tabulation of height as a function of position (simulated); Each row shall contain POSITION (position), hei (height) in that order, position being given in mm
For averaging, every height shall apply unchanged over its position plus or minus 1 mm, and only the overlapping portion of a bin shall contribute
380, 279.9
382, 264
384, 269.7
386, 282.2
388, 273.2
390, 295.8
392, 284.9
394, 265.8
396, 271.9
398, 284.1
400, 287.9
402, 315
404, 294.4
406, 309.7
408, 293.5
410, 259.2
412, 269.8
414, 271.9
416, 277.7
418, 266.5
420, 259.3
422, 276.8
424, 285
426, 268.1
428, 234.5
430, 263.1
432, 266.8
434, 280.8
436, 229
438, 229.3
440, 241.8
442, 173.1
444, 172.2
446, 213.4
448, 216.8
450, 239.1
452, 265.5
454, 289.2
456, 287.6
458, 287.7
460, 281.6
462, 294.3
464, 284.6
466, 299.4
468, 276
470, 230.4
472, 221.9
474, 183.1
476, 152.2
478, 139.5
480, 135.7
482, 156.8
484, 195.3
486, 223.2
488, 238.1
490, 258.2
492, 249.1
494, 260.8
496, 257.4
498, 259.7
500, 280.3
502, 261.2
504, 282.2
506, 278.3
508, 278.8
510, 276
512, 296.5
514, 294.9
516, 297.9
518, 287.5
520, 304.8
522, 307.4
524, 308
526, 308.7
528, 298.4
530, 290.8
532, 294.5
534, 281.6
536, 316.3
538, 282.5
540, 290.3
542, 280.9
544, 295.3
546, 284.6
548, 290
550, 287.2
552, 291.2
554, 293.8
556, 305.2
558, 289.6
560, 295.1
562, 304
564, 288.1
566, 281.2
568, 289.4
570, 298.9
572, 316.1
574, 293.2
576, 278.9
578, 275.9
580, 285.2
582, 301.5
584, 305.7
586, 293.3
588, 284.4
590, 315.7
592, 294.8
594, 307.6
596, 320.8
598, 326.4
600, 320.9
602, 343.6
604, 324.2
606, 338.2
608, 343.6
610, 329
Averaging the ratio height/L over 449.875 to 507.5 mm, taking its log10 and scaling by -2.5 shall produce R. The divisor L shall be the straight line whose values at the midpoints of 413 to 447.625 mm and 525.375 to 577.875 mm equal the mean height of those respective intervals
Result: 0.09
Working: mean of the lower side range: 247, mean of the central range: 244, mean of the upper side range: 293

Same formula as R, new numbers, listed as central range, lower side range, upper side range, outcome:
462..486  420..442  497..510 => 0.25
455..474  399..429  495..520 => 0.04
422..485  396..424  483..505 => 0.13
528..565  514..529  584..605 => 0.05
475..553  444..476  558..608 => 0.04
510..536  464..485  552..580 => -0.19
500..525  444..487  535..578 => -0.10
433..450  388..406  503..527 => 0.30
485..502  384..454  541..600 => 0.10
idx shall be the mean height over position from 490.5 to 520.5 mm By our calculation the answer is 277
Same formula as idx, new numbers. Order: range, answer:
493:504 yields 266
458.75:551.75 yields 264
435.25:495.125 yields 231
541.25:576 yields 293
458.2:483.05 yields 223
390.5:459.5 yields 263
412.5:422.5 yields 270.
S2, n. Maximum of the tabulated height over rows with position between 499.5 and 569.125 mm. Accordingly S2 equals 316.3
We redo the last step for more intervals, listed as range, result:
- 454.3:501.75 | 299.4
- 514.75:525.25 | 308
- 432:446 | 280.8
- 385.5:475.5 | 315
